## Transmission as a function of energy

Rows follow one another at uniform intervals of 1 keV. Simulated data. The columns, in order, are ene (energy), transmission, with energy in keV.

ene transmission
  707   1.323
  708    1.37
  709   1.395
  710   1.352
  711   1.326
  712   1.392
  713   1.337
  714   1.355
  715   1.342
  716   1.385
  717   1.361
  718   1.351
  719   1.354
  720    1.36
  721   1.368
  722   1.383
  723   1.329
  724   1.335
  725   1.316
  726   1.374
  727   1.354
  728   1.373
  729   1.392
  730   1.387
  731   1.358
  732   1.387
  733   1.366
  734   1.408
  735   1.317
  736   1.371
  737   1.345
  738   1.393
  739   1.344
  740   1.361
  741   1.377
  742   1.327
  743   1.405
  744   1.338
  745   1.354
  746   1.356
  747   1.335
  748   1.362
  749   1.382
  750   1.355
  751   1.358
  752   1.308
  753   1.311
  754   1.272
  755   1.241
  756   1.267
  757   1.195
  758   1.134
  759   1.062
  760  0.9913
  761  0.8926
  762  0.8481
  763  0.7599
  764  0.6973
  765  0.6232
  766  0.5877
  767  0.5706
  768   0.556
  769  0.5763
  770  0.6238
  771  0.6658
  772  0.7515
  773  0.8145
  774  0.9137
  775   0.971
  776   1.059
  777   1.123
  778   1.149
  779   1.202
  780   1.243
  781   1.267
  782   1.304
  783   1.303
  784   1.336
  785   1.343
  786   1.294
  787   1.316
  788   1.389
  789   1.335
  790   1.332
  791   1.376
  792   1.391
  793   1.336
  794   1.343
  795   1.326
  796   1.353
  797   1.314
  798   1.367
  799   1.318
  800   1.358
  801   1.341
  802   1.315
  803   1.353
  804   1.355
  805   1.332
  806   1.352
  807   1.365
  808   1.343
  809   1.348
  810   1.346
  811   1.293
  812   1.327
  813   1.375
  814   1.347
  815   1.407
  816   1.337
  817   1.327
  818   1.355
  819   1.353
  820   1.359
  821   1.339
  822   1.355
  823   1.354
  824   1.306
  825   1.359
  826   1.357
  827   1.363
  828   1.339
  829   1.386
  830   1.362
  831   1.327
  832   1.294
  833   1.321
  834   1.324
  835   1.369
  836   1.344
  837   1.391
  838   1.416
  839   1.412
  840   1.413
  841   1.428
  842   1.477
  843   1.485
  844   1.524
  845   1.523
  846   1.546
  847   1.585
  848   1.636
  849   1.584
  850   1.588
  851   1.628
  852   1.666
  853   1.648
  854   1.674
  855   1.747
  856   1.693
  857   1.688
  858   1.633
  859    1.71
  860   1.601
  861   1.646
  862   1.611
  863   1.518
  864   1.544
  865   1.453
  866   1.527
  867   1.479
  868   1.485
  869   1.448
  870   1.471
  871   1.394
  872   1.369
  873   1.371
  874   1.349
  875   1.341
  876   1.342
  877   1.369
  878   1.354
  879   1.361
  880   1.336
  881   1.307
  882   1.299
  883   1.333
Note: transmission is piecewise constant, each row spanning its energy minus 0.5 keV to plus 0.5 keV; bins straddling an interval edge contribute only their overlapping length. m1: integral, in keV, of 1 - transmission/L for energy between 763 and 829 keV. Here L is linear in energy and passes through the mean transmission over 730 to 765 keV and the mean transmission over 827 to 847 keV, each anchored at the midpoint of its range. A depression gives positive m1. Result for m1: 6.5 keV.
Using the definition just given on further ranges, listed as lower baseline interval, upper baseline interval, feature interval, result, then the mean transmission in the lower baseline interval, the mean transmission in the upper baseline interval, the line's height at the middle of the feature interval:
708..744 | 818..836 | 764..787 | 6.5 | 1.36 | 1.35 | 1.35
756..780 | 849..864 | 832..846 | 0.7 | 0.876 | 1.64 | 1.49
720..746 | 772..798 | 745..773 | 6.4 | 1.36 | 1.24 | 1.3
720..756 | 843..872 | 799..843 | 4.4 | 1.35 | 1.58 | 1.51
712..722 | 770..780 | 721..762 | -4.1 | 1.36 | 0.958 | 1.19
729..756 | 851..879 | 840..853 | -0.5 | 1.35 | 1.52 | 1.5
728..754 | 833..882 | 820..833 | 1.0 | 1.36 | 1.49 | 1.46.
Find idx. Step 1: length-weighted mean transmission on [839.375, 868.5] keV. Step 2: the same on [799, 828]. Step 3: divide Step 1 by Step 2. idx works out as 1.2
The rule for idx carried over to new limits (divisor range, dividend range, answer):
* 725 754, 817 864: 1.09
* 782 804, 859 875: 1.11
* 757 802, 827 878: 1.36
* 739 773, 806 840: 1.27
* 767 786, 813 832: 1.34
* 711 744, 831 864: 1.13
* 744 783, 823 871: 1.43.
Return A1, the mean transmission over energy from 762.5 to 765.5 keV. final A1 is 0.693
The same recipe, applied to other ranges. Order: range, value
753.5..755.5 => 1.26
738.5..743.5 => 1.36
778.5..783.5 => 1.26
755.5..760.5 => 1.13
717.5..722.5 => 1.36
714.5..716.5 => 1.36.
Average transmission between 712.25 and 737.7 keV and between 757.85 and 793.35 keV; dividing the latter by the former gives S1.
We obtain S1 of 0.8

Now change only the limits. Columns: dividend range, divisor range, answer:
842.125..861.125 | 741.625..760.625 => 1.27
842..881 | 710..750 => 1.12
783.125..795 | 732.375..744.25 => 0.98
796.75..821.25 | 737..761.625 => 1.05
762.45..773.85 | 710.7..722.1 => 0.49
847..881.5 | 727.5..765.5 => 1.22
